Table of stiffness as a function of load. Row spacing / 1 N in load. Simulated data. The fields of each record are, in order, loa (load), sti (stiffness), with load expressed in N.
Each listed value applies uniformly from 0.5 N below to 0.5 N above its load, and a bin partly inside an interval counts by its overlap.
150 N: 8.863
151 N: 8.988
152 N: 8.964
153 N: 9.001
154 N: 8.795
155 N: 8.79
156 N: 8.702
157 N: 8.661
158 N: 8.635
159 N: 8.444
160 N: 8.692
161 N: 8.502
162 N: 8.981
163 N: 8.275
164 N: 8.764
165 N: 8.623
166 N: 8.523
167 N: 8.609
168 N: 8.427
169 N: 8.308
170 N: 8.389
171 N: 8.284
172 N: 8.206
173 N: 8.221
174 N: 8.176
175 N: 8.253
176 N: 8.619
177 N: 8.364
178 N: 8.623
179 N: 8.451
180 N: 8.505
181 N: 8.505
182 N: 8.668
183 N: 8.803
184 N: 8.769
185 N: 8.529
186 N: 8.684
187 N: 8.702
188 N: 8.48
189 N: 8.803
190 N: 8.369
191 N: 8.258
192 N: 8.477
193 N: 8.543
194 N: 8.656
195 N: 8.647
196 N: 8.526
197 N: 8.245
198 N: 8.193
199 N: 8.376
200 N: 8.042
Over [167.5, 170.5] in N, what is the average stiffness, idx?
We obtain 8.37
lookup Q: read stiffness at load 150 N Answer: 8.863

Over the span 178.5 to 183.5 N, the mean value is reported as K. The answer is 8.59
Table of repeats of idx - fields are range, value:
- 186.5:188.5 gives 8.59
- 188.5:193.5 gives 8.49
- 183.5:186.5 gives 8.66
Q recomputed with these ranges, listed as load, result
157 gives 8.661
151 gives 8.988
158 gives 8.635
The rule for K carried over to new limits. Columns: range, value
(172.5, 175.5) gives 8.22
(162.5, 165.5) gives 8.55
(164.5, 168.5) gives 8.55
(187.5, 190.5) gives 8.55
